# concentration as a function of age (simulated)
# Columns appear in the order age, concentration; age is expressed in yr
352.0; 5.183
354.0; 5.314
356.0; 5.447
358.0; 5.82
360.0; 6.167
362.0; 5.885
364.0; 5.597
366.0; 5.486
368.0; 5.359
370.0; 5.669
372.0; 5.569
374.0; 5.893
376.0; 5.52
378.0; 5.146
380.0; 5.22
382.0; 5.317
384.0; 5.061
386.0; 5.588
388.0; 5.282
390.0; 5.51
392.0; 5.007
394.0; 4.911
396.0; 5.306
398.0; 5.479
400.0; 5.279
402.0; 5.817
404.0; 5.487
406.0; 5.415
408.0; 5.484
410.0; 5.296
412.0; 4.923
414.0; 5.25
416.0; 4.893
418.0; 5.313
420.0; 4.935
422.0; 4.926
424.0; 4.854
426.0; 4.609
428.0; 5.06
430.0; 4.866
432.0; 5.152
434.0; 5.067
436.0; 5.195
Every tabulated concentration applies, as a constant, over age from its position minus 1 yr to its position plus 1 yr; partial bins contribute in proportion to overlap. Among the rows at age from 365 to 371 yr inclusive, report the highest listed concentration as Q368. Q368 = 5.669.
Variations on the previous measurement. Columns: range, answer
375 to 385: 5.52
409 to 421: 5.313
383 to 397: 5.588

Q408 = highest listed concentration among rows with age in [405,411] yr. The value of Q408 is 5.484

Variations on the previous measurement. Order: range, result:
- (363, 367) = 5.597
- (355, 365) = 6.167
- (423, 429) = 5.06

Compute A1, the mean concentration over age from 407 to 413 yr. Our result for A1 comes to 5.23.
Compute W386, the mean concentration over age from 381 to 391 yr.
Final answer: 5.35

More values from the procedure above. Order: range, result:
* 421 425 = 4.89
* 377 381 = 5.18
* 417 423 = 5.06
